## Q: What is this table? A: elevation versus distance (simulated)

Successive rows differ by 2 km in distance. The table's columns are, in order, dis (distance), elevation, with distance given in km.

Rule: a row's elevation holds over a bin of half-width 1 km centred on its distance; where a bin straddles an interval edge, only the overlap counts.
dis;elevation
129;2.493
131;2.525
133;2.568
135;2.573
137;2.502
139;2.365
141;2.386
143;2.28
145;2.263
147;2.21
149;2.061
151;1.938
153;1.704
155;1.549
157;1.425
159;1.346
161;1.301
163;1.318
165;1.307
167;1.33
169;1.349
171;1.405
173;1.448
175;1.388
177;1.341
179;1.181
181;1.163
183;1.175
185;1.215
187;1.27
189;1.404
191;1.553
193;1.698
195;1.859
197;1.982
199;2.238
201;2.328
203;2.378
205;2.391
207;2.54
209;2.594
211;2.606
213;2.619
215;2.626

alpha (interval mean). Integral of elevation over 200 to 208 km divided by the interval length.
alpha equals 2.41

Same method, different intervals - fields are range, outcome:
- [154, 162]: 1.41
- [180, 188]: 1.21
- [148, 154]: 1.9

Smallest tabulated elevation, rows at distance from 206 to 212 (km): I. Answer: 2.54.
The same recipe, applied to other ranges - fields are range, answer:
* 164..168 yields 1.307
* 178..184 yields 1.163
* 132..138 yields 2.502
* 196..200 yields 1.982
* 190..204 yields 1.553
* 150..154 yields 1.704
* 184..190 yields 1.215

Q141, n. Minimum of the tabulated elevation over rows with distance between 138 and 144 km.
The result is 2.28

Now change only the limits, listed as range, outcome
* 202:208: 2.378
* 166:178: 1.33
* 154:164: 1.301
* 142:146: 2.263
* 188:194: 1.404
